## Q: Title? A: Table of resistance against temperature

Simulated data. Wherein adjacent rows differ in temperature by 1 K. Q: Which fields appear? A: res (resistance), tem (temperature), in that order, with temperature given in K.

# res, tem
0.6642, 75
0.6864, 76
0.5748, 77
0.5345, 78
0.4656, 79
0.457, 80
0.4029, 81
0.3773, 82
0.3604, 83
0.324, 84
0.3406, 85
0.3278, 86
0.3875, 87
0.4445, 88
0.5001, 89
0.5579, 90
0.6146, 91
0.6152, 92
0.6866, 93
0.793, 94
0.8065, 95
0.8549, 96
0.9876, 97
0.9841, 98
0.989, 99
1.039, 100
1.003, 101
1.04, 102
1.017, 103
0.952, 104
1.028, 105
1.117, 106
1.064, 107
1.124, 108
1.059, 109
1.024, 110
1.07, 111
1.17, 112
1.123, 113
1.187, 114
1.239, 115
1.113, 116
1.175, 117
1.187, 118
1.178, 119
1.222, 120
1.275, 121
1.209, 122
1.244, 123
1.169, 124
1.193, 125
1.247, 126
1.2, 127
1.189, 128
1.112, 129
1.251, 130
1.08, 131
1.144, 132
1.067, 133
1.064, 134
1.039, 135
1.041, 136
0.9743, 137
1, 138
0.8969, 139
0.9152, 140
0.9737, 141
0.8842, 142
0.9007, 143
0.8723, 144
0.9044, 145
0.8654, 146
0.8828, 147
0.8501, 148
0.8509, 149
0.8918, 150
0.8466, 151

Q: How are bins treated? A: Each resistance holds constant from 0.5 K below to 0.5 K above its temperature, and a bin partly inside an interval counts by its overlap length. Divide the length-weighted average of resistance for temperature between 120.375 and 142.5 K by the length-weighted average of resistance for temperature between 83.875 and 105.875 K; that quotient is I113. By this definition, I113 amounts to 1.46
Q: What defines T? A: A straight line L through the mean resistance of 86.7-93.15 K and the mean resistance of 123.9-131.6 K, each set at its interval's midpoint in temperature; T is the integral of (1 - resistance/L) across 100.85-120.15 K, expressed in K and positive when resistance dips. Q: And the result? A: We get -4.8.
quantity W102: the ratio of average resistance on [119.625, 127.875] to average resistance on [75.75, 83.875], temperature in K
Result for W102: 2.60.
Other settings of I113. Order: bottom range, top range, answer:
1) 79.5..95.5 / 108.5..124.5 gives 2.33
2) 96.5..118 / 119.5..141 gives 1.04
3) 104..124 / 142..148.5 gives 0.77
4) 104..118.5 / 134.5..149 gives 0.83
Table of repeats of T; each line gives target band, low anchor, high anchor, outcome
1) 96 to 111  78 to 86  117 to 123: -3.08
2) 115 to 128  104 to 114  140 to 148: -2.37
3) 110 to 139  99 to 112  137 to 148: -4.90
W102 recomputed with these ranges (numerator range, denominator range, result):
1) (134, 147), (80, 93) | 2.10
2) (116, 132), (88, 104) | 1.45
